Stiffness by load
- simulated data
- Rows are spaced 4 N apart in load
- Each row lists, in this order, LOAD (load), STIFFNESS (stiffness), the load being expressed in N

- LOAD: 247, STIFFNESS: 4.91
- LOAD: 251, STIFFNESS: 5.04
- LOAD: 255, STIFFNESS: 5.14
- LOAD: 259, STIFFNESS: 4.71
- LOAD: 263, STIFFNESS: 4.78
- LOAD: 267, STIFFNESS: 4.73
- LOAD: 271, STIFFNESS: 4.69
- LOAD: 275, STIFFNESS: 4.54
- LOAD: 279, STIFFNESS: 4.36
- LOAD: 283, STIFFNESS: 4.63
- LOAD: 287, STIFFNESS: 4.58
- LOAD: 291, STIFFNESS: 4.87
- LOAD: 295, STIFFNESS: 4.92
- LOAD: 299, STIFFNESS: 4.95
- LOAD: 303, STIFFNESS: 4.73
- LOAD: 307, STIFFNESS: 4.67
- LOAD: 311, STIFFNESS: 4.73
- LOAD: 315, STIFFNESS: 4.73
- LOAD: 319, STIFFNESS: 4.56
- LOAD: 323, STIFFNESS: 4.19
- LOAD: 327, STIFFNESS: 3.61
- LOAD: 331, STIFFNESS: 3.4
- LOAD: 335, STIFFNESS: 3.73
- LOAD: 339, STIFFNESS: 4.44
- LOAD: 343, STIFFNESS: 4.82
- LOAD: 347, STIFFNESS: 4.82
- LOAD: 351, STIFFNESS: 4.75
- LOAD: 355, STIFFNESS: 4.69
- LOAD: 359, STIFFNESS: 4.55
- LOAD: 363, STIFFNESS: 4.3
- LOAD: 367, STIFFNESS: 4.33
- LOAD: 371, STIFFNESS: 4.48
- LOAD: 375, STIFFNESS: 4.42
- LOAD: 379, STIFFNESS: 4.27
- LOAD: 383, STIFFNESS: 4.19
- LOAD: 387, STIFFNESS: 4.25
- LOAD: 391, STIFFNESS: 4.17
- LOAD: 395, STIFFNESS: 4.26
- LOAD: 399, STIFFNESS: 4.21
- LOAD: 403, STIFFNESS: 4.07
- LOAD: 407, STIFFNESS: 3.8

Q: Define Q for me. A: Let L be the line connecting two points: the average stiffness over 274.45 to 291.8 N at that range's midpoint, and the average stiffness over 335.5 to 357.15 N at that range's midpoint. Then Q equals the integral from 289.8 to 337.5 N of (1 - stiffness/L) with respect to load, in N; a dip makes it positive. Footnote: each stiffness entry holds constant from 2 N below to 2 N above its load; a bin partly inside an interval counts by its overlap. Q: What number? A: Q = 2.0 N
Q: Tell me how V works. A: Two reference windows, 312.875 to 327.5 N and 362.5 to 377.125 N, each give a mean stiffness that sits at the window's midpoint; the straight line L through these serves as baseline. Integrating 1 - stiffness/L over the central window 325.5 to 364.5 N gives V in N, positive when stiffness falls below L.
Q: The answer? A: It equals 0.4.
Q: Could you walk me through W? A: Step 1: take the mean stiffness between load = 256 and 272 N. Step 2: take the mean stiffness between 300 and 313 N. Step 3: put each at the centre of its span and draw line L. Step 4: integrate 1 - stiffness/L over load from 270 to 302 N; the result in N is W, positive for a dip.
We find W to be 0.3 N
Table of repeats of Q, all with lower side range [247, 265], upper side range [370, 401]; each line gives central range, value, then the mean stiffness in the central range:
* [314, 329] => 1.2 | 4.24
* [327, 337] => 2.1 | 3.57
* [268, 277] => 0.4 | 4.63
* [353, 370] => -0.3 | 4.47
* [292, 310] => -0.5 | 4.82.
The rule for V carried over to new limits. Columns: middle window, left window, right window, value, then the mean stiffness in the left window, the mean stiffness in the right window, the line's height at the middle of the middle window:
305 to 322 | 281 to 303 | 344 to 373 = 0.3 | 4.78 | 4.57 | 4.71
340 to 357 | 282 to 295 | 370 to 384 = -1.1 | 4.73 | 4.34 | 4.47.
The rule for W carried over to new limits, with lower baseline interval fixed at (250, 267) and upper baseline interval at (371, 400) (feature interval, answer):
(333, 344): 0.5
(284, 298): -0.2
